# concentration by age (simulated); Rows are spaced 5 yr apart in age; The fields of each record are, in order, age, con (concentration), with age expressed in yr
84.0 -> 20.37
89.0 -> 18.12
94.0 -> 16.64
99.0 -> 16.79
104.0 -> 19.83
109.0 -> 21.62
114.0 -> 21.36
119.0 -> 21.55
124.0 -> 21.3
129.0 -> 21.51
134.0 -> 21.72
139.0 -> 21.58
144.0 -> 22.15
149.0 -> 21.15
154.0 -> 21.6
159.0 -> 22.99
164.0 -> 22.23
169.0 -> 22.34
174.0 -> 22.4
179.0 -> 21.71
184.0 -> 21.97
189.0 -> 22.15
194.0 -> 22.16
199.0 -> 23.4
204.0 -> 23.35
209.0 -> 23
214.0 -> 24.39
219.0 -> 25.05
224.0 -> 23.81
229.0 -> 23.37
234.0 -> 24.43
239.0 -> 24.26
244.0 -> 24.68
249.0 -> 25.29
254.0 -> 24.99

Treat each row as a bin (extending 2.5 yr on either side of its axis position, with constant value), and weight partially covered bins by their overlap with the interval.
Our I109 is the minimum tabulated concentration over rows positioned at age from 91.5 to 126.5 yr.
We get 16.64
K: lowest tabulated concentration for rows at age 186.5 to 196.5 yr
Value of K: 22.15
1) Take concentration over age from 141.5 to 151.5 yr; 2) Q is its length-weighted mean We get 21.6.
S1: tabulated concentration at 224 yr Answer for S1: 23.81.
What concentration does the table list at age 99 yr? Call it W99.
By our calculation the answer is 16.79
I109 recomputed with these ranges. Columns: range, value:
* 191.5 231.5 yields 22.16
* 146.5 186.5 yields 21.15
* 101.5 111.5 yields 19.83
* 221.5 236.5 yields 23.37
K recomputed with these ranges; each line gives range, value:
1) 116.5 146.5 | 21.3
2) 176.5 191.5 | 21.71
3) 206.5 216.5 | 23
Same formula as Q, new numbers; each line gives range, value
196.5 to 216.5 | 23.5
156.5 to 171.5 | 22.5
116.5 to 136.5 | 21.5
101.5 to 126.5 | 21.1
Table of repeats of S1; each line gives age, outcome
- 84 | 20.37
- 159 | 22.99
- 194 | 22.16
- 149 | 21.15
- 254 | 24.99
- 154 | 21.6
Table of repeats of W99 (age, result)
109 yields 21.62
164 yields 22.23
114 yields 21.36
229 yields 23.37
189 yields 22.15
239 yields 24.26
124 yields 21.3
